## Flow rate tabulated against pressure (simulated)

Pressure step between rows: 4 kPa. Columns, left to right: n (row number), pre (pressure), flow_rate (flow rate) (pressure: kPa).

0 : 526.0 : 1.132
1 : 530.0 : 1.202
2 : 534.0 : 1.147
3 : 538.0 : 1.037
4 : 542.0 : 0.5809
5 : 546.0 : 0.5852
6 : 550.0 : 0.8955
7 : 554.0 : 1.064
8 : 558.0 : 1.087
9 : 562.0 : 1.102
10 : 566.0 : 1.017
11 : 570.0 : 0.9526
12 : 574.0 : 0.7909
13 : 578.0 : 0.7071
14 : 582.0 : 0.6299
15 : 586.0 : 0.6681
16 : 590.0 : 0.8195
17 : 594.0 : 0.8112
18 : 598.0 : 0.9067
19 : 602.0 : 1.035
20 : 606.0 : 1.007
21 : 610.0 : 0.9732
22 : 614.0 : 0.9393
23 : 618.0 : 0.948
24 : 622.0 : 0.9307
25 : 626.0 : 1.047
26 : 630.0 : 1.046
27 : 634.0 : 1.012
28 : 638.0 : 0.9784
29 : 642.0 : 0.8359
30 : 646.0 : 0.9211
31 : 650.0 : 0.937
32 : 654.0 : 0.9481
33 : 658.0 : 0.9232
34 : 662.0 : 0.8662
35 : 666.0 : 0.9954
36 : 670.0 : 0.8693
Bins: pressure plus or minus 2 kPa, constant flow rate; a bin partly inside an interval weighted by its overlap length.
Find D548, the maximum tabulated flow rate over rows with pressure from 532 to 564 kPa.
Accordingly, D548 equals 1.147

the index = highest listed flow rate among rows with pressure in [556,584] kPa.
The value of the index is 1.102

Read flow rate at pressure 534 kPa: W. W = 1.147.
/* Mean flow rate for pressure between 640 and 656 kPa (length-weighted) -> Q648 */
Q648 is 0.911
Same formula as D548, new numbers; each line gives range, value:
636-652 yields 0.9784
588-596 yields 0.8195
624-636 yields 1.047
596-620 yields 1.035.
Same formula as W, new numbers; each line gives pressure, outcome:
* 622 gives 0.9307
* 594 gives 0.8112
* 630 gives 1.046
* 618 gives 0.948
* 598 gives 0.9067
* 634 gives 1.012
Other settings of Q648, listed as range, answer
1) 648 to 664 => 0.919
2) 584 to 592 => 0.744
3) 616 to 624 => 0.939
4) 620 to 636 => 1.01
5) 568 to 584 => 0.77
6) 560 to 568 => 1.06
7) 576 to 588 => 0.668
